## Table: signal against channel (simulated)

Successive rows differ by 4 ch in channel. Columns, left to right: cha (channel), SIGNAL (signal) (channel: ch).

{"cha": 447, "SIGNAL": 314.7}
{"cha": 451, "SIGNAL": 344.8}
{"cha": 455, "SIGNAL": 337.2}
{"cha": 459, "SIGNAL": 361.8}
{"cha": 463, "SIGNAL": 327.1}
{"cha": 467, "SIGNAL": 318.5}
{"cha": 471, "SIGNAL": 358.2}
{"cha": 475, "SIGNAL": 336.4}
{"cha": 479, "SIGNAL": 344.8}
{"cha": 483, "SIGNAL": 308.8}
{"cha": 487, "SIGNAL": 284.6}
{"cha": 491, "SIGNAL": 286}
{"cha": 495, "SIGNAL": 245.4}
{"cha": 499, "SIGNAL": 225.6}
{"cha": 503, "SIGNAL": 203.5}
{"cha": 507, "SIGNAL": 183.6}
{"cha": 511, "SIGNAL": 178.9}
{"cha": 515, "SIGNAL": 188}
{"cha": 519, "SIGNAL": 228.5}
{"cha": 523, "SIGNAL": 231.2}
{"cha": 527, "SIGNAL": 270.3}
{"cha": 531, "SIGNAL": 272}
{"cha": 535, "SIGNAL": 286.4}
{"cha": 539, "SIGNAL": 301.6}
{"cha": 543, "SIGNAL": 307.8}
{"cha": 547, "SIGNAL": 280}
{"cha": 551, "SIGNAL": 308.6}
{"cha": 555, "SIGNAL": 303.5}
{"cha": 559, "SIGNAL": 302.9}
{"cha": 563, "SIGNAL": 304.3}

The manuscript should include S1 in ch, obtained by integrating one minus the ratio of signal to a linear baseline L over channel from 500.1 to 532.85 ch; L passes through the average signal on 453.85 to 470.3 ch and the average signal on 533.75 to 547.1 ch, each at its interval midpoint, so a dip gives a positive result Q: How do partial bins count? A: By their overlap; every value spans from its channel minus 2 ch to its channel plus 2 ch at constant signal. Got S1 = 9.44 ch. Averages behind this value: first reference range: 338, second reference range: 296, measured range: 219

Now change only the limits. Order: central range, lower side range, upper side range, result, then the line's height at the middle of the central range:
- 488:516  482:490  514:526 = 4.6 ch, 260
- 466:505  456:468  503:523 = -2.1 ch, 274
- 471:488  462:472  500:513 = -2.2 ch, 288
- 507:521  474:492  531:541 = 4.8 ch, 299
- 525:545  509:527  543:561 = -2.4 ch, 257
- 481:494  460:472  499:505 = -1.4 ch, 261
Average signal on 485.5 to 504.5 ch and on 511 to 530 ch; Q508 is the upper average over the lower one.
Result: 0.91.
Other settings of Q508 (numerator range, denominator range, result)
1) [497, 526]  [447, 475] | 0.61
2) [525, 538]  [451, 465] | 0.81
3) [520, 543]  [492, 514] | 1.30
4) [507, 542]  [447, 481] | 0.72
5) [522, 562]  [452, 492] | 0.88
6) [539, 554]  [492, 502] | 1.26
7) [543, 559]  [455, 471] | 0.88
